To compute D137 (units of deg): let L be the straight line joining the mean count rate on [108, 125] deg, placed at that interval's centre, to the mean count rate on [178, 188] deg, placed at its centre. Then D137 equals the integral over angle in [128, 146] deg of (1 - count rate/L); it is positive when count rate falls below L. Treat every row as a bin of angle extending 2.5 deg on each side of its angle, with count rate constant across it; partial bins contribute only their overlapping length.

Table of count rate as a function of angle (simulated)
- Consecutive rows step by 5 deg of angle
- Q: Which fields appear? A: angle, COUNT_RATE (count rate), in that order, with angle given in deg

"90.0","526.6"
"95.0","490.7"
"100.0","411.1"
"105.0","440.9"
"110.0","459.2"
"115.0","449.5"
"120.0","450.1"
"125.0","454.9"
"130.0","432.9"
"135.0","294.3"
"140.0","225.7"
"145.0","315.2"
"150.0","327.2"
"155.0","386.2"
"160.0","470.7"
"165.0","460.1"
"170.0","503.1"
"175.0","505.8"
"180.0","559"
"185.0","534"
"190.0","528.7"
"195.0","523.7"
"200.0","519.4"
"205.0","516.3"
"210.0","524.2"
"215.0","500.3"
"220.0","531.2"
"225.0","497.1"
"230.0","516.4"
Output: 6.2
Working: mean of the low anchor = 453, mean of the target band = 314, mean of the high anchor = 545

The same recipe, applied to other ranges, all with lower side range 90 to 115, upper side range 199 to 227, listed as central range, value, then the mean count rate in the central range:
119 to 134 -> 1.3 deg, 430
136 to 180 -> 7.5 deg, 405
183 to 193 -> -0.6 deg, 531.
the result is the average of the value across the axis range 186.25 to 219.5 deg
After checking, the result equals 520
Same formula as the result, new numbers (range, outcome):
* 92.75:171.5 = 409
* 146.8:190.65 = 470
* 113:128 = 451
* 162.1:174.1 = 484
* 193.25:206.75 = 520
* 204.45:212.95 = 520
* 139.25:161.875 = 351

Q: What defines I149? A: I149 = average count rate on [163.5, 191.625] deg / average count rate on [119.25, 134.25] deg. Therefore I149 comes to 1.21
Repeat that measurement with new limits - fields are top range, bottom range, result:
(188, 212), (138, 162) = 1.51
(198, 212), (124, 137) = 1.33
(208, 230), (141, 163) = 1.40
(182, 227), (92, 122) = 1.15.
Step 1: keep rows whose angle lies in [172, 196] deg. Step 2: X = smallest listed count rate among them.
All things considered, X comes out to 505.8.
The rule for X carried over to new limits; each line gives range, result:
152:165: 386.2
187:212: 516.3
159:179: 460.1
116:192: 225.7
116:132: 432.9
